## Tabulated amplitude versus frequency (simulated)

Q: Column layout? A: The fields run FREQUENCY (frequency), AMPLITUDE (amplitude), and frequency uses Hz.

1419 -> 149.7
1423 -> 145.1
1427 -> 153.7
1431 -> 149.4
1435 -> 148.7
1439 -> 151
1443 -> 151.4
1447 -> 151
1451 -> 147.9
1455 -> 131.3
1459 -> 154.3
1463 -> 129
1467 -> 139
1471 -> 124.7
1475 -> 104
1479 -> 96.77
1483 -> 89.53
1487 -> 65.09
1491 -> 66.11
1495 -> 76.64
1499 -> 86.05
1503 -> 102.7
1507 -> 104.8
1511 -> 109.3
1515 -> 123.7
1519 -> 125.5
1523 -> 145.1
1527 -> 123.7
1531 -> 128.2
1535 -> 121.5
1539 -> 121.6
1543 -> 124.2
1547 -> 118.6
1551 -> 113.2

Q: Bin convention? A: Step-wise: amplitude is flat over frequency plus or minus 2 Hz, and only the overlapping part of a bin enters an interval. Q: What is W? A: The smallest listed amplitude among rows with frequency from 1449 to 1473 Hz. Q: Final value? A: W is 124.7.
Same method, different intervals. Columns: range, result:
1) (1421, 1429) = 145.1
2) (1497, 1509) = 86.05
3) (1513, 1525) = 123.7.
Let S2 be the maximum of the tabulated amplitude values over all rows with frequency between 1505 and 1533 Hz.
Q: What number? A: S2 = 145.1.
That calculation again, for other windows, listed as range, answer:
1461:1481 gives 139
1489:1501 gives 86.05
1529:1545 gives 128.2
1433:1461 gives 154.3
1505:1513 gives 109.3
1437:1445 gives 151.4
